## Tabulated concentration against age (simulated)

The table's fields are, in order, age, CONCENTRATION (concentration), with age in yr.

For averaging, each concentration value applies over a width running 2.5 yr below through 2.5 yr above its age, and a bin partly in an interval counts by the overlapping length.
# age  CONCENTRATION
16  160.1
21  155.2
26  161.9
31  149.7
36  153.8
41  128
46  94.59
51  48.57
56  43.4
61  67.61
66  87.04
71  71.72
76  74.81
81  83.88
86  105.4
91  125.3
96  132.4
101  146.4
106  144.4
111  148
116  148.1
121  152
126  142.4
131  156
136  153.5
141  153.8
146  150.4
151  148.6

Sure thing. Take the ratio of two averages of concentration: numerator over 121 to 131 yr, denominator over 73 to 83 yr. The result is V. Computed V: 1.9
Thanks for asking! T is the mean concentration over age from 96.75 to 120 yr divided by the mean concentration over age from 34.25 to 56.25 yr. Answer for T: 1.51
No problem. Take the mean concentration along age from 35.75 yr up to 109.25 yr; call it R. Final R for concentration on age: 99.3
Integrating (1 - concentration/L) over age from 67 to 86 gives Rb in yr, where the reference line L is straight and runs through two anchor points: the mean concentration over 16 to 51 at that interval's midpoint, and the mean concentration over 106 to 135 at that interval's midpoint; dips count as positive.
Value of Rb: 8.13 yr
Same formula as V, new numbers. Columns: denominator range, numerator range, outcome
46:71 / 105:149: 2.27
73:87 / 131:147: 1.79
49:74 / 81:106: 1.94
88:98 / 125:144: 1.19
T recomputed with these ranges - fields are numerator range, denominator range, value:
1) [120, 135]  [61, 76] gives 1.96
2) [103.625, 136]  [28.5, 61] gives 1.48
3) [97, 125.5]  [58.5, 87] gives 1.82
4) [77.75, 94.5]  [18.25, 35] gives 0.68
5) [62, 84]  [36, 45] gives 0.61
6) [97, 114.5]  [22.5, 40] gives 0.95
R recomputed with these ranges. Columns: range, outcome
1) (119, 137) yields 151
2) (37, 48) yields 118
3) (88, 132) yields 143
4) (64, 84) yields 79.8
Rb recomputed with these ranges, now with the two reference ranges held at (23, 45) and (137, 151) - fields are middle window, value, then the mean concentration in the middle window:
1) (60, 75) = 7.2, 76.2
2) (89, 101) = 1.3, 133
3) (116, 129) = 0.2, 148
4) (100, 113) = 0.3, 146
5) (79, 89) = 3.5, 96.7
